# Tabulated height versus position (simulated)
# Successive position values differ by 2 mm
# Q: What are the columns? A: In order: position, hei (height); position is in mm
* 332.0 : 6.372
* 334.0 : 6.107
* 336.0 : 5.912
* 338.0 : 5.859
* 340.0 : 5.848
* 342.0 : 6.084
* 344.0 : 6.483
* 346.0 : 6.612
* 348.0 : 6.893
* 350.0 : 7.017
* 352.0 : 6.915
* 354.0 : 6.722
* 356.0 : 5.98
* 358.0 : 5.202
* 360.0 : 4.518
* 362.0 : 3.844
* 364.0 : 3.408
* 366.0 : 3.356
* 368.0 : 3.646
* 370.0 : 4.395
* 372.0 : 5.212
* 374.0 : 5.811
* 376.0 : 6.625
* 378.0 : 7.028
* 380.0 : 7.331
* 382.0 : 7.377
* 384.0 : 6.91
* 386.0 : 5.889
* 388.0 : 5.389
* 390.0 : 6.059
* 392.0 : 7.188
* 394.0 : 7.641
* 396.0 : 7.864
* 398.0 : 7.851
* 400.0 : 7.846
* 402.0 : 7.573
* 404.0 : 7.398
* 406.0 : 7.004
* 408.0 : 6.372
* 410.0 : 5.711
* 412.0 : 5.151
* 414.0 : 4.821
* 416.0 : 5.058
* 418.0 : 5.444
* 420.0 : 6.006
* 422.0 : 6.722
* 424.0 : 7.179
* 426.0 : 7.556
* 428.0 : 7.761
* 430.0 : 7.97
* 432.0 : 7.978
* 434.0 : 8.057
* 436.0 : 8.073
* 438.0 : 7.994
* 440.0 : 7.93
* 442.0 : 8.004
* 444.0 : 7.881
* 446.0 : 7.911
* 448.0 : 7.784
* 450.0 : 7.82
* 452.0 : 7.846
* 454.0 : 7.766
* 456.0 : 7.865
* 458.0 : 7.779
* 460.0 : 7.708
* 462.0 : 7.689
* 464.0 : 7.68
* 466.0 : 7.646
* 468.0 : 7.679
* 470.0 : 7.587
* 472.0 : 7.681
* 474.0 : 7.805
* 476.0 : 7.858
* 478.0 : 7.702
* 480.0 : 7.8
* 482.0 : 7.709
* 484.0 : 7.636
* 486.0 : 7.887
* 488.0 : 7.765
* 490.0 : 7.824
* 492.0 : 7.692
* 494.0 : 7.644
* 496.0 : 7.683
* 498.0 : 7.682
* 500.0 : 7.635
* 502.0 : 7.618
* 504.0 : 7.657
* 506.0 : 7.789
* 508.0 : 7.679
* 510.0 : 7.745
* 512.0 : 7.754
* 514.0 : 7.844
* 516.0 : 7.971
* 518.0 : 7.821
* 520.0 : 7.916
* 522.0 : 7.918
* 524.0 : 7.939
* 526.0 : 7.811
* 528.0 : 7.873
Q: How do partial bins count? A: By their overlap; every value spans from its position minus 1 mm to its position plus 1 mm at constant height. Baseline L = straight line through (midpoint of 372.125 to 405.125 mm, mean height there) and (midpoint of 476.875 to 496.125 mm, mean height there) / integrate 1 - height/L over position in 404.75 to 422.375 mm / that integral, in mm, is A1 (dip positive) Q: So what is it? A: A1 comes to 3.31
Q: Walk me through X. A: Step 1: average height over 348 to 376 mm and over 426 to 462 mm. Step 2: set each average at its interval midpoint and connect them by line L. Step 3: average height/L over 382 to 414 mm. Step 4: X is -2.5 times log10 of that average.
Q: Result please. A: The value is -0.07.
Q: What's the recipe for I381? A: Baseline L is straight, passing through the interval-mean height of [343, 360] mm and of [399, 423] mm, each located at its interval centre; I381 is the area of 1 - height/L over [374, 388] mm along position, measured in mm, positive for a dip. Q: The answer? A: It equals -0.8 mm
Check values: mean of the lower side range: 6.36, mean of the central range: 6.68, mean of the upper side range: 6.26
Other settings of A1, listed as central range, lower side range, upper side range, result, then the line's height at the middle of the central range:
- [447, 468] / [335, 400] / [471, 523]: -1.50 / 7.24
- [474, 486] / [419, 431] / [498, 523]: -0.30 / 7.57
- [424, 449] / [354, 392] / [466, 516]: -4.37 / 6.71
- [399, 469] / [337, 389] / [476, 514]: -4.51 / 6.83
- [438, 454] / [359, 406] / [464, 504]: -1.74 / 7.11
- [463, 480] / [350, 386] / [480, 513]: -0.95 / 7.3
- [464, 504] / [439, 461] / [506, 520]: 0.59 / 7.83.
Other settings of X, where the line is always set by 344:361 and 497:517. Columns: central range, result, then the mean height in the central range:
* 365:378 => 0.273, 5.01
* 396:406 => -0.138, 7.62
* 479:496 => -0.027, 7.74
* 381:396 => -0.020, 6.72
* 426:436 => -0.133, 7.92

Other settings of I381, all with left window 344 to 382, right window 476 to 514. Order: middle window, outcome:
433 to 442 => -1.57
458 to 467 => -0.60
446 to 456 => -1.12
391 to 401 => -2.44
